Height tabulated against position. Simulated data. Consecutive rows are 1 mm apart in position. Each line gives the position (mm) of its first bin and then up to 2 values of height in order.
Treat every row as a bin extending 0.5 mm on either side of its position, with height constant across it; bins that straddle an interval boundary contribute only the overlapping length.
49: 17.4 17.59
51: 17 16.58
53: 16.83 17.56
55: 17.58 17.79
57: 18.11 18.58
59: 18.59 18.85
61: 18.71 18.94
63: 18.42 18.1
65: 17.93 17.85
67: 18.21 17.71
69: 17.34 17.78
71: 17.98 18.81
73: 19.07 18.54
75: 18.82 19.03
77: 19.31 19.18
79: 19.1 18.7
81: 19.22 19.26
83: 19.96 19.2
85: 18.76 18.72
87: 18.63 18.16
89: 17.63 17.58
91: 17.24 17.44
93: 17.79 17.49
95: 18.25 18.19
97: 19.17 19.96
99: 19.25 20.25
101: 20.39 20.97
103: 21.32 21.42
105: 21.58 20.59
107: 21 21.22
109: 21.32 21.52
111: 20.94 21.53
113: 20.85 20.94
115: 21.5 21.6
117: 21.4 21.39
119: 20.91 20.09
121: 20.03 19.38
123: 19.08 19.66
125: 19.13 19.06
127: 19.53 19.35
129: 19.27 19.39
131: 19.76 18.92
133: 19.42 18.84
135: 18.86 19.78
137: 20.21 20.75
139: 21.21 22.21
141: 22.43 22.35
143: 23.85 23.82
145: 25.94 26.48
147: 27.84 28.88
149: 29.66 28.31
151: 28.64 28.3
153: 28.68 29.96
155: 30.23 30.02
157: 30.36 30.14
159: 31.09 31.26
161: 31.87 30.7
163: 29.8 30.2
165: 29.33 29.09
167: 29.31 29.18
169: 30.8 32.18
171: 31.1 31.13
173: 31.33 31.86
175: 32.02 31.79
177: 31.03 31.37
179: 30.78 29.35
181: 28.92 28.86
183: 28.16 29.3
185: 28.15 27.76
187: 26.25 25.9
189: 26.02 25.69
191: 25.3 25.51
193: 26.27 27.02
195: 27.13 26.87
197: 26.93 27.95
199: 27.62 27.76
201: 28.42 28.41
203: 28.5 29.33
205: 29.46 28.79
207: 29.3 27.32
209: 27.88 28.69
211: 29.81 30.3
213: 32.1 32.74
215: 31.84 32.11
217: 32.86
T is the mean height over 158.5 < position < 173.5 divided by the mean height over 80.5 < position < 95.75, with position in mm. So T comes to 1.7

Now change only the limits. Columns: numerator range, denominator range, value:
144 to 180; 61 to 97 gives 1.62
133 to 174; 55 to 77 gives 1.49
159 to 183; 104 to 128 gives 1.48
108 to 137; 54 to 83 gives 1.09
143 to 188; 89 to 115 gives 1.48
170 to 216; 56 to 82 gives 1.56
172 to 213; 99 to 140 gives 1.40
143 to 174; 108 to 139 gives 1.46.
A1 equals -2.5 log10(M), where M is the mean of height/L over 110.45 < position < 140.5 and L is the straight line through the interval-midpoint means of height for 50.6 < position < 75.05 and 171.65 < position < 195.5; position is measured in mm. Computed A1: 0.17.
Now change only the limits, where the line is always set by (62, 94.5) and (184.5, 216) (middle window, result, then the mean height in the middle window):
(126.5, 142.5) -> 0.14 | 20.1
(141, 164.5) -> -0.17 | 28.5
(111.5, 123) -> 0.04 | 20.8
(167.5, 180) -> -0.19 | 31.1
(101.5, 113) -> -0.02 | 21.2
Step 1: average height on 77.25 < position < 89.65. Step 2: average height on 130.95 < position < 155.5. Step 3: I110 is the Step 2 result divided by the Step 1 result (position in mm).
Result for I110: 1.29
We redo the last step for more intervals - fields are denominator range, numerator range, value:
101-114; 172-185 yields 1.43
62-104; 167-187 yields 1.61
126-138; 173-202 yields 1.45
